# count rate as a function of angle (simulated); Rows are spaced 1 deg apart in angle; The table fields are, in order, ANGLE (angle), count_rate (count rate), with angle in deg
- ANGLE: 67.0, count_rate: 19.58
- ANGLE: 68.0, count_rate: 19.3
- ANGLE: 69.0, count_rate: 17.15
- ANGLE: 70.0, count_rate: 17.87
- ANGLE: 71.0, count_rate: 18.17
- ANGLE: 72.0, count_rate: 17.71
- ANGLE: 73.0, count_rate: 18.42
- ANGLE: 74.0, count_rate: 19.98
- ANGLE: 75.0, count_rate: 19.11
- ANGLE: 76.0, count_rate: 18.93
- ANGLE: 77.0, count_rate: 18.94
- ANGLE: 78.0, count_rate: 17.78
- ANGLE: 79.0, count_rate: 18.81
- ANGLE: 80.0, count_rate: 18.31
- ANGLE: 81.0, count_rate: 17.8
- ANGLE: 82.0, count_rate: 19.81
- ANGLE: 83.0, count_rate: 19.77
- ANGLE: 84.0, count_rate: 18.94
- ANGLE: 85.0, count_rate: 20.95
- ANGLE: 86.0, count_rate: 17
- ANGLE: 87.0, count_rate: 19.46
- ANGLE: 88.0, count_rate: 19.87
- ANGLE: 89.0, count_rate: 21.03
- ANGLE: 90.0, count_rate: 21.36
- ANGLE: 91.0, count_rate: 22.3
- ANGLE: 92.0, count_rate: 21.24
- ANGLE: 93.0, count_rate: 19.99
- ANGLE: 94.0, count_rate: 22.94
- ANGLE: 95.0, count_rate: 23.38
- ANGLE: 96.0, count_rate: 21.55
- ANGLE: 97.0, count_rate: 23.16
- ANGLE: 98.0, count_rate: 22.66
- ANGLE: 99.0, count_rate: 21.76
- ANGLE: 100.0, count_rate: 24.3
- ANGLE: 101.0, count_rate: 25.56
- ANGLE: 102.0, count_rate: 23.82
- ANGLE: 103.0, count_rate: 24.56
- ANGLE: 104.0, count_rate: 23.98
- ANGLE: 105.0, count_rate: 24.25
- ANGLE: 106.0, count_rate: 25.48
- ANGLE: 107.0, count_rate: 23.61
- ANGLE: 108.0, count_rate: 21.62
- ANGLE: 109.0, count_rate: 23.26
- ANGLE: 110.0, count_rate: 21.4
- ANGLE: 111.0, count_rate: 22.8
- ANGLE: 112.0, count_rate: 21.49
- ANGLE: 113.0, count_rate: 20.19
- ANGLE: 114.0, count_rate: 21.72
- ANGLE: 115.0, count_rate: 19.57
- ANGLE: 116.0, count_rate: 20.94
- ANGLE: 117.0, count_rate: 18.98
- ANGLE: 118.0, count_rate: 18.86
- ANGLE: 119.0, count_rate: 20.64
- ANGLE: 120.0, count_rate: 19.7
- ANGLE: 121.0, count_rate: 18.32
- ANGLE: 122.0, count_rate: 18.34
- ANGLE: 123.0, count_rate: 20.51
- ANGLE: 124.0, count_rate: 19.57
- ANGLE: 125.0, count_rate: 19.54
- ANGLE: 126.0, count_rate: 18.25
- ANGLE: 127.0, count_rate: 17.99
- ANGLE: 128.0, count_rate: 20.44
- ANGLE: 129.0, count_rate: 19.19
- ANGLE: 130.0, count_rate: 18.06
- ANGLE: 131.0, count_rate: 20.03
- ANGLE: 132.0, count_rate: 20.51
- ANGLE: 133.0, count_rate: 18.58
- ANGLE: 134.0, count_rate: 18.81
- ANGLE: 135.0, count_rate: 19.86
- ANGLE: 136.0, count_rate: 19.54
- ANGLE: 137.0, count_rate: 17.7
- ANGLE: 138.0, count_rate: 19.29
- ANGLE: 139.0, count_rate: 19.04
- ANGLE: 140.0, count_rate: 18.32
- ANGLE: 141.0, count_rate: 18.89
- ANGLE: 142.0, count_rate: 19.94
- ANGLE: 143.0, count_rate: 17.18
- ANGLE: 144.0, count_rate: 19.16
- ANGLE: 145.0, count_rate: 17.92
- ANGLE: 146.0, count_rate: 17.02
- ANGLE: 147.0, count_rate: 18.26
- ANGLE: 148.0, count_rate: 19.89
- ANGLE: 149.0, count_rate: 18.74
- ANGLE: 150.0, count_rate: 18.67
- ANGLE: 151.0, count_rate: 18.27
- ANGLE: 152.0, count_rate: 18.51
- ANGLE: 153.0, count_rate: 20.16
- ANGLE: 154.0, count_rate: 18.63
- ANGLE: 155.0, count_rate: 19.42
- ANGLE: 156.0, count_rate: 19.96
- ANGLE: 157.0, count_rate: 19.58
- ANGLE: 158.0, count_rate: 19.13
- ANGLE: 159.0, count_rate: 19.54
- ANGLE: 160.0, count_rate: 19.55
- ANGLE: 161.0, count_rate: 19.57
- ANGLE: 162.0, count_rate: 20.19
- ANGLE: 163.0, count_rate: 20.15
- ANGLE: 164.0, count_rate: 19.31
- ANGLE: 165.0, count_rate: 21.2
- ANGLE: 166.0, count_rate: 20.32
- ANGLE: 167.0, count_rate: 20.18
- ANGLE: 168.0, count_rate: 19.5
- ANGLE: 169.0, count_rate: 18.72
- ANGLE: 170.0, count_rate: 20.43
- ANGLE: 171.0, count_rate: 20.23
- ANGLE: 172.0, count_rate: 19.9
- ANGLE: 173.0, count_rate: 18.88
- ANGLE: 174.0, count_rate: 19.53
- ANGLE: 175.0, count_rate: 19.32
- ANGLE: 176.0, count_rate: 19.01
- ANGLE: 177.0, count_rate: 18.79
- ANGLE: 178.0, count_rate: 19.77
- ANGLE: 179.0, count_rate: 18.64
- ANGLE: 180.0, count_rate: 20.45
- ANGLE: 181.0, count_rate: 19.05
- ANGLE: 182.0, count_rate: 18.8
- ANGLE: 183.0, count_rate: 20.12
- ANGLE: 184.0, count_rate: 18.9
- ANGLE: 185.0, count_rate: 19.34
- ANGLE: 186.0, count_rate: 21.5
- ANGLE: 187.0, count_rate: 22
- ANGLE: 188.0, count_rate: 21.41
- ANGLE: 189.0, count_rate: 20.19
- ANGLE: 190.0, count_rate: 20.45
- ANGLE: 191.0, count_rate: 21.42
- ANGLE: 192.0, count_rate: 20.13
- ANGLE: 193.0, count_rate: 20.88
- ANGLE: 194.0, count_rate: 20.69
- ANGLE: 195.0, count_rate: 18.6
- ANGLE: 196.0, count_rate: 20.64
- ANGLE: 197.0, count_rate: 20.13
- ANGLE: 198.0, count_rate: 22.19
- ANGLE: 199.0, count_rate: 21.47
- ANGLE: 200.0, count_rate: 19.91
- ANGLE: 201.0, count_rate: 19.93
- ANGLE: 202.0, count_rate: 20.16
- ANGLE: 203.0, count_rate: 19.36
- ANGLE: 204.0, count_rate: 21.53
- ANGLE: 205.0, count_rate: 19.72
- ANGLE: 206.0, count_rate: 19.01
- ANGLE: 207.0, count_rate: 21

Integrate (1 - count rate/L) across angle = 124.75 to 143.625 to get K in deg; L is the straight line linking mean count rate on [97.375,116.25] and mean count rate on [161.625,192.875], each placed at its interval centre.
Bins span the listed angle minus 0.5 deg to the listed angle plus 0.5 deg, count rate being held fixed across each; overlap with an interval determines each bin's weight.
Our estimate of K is 2.3 deg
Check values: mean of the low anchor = 22.8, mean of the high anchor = 19.9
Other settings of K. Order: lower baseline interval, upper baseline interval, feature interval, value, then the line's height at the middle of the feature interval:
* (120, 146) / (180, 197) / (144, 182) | 0.61 deg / 19.7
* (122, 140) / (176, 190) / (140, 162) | 0.56 deg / 19.5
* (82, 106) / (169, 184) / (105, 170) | 2.85 deg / 20.6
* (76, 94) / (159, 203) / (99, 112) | -2.50 deg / 19.8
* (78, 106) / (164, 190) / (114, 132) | 1.22 deg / 20.9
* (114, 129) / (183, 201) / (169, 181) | 0.47 deg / 20.3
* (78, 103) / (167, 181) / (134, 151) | 1.17 deg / 20.1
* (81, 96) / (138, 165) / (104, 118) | -1.33 deg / 20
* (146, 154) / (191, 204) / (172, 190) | 0.08 deg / 19.9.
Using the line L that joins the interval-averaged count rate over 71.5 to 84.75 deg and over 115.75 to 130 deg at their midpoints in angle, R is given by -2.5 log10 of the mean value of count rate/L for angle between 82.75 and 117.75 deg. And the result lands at -0.15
